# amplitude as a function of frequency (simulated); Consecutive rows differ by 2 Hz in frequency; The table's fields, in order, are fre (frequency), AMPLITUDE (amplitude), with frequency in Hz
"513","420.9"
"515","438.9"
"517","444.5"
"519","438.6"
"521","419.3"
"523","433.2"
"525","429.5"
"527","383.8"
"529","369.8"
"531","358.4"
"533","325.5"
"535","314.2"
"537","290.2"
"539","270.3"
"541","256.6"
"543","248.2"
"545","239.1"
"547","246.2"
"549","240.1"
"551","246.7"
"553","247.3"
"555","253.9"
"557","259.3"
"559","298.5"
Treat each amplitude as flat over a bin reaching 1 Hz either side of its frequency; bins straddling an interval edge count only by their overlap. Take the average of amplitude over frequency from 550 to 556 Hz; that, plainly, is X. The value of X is 249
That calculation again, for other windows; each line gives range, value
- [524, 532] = 385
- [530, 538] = 322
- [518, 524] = 430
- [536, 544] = 266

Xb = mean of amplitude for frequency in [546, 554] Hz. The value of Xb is 245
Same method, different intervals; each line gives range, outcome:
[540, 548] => 248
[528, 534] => 351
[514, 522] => 435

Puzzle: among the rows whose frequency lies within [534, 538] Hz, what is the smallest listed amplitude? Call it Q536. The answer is 290.2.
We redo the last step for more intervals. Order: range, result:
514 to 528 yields 383.8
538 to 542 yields 256.6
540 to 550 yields 239.1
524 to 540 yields 270.3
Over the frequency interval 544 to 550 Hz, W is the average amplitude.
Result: 242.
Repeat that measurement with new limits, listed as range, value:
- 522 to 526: 431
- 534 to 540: 292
